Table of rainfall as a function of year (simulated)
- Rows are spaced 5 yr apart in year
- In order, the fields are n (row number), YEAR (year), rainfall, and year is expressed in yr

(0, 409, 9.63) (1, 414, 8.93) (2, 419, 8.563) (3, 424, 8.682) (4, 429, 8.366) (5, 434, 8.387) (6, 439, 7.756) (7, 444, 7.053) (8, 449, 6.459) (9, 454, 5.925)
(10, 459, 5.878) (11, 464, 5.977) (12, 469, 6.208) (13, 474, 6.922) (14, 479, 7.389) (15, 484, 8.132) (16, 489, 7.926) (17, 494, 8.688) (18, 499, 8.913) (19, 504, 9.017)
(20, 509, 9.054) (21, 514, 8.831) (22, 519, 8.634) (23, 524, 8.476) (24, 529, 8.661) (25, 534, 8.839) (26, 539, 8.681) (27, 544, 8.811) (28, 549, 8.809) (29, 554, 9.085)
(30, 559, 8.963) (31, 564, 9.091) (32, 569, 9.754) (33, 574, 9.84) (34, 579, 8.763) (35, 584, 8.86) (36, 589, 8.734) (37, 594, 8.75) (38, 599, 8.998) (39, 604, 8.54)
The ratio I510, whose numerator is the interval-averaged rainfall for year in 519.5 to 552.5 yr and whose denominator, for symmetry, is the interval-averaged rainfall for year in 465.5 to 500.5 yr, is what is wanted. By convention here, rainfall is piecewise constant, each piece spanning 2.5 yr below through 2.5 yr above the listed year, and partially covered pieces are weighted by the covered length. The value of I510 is 1.1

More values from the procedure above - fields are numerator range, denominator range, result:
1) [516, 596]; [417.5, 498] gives 1.20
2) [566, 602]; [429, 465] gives 1.31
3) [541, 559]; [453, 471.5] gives 1.48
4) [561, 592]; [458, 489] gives 1.33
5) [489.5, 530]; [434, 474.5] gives 1.32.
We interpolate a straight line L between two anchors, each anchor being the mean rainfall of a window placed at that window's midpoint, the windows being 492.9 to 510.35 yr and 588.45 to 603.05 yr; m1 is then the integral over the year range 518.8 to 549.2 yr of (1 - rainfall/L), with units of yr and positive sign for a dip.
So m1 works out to 0.6 yr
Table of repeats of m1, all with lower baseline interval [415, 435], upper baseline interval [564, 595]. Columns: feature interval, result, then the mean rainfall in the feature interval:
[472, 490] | 2.41 yr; 7.58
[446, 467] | 6.24 yr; 6.09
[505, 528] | 0.34 yr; 8.76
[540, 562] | 0.29 yr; 8.9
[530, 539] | 0.20 yr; 8.77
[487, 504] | 0.41 yr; 8.6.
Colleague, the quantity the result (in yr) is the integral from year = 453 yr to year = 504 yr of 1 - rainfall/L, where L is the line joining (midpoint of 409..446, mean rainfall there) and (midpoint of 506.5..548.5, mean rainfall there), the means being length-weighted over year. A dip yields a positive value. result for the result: 7.41 yr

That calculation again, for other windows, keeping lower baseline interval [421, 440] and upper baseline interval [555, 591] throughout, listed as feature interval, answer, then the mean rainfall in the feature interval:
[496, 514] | -0.4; 8.96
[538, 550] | 0.3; 8.77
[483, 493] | 0.6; 8.11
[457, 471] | 4.1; 6.02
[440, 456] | 3.5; 6.62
